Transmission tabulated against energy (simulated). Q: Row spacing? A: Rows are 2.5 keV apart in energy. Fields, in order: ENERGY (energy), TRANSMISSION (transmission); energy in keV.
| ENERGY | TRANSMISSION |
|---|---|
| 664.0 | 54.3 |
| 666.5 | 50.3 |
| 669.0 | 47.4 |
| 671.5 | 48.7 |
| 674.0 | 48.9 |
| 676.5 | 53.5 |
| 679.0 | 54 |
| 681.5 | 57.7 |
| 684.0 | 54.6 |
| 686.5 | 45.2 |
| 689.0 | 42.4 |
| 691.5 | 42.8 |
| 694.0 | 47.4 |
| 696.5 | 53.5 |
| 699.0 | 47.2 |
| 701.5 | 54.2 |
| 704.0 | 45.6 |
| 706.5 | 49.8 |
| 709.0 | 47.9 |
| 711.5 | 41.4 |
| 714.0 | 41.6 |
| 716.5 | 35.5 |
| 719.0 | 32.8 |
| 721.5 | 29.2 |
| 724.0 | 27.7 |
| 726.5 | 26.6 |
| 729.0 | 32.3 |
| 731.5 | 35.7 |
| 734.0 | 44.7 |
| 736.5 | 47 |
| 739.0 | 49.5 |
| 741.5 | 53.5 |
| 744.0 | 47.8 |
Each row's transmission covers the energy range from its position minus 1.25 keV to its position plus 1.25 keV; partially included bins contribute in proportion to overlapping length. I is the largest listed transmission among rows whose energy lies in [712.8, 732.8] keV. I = 41.6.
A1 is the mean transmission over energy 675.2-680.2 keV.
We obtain 53.7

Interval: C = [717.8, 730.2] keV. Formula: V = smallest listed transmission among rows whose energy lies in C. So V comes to 26.6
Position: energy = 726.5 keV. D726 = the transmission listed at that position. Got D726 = 26.6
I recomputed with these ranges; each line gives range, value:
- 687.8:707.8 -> 54.2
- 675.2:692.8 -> 57.7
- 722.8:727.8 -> 27.7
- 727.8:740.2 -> 49.5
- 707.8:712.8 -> 47.9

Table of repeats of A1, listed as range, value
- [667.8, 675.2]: 48.3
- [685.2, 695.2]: 44.5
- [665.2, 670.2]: 48.9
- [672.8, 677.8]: 51.3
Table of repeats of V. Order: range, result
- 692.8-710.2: 45.6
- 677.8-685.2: 54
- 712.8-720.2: 32.8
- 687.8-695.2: 42.4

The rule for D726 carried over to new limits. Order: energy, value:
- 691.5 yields 42.8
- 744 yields 47.8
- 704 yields 45.6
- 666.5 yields 50.3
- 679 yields 54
